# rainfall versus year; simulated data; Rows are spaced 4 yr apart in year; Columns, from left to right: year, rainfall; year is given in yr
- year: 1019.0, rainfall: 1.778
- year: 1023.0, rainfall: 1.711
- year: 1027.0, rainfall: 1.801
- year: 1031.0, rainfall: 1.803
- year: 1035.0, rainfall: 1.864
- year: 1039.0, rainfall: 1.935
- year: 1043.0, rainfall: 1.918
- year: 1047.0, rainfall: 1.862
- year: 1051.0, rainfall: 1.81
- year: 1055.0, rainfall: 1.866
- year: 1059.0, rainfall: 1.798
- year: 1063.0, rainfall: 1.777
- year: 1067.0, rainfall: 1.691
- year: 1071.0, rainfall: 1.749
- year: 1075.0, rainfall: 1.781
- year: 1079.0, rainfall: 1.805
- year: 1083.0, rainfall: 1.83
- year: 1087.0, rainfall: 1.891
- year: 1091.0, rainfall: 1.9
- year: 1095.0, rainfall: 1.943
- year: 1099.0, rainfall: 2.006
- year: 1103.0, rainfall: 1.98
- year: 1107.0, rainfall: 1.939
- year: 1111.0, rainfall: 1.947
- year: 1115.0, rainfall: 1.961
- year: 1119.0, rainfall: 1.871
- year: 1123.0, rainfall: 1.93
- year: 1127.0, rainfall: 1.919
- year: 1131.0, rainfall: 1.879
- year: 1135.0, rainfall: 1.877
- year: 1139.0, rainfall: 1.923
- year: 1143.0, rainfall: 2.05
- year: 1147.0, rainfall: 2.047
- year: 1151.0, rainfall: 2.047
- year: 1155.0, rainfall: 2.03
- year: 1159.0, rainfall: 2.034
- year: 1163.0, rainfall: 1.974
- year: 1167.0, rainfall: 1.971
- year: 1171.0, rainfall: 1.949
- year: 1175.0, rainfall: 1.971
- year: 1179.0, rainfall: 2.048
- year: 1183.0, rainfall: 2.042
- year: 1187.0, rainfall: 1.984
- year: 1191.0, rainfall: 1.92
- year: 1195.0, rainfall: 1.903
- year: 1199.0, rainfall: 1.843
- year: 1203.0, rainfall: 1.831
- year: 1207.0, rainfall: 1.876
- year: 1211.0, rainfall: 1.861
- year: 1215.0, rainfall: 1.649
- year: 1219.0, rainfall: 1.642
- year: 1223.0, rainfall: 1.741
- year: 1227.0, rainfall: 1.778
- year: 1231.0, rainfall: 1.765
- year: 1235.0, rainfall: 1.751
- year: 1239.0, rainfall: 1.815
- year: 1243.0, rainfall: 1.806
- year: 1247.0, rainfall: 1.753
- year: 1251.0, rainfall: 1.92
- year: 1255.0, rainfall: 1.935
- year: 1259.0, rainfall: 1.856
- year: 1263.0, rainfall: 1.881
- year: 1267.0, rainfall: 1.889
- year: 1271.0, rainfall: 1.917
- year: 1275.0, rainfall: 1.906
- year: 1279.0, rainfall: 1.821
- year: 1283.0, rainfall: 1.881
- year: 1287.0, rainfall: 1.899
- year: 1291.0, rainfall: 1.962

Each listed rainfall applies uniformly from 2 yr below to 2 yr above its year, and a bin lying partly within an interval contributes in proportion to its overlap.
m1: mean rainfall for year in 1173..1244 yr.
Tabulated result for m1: 1.85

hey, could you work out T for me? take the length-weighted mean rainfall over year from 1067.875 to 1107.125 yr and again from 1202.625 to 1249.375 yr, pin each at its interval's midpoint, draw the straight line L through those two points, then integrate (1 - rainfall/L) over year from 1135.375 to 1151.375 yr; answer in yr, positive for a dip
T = -1.5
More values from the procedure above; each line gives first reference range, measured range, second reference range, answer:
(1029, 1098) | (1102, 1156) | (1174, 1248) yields -3.40 yr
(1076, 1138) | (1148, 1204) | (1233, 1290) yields -2.47 yr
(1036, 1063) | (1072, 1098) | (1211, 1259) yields -0.22 yr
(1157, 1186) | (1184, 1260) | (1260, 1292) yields 4.74 yr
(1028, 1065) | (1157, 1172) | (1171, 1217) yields -0.72 yr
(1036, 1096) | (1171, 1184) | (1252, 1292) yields -0.98 yr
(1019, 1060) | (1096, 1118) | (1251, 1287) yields -1.31 yr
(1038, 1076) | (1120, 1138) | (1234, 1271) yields -0.70 yr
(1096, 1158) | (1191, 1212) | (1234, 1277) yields 0.38 yr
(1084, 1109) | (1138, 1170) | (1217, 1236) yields -2.80 yr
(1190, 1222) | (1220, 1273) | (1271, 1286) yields 0.59 yr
